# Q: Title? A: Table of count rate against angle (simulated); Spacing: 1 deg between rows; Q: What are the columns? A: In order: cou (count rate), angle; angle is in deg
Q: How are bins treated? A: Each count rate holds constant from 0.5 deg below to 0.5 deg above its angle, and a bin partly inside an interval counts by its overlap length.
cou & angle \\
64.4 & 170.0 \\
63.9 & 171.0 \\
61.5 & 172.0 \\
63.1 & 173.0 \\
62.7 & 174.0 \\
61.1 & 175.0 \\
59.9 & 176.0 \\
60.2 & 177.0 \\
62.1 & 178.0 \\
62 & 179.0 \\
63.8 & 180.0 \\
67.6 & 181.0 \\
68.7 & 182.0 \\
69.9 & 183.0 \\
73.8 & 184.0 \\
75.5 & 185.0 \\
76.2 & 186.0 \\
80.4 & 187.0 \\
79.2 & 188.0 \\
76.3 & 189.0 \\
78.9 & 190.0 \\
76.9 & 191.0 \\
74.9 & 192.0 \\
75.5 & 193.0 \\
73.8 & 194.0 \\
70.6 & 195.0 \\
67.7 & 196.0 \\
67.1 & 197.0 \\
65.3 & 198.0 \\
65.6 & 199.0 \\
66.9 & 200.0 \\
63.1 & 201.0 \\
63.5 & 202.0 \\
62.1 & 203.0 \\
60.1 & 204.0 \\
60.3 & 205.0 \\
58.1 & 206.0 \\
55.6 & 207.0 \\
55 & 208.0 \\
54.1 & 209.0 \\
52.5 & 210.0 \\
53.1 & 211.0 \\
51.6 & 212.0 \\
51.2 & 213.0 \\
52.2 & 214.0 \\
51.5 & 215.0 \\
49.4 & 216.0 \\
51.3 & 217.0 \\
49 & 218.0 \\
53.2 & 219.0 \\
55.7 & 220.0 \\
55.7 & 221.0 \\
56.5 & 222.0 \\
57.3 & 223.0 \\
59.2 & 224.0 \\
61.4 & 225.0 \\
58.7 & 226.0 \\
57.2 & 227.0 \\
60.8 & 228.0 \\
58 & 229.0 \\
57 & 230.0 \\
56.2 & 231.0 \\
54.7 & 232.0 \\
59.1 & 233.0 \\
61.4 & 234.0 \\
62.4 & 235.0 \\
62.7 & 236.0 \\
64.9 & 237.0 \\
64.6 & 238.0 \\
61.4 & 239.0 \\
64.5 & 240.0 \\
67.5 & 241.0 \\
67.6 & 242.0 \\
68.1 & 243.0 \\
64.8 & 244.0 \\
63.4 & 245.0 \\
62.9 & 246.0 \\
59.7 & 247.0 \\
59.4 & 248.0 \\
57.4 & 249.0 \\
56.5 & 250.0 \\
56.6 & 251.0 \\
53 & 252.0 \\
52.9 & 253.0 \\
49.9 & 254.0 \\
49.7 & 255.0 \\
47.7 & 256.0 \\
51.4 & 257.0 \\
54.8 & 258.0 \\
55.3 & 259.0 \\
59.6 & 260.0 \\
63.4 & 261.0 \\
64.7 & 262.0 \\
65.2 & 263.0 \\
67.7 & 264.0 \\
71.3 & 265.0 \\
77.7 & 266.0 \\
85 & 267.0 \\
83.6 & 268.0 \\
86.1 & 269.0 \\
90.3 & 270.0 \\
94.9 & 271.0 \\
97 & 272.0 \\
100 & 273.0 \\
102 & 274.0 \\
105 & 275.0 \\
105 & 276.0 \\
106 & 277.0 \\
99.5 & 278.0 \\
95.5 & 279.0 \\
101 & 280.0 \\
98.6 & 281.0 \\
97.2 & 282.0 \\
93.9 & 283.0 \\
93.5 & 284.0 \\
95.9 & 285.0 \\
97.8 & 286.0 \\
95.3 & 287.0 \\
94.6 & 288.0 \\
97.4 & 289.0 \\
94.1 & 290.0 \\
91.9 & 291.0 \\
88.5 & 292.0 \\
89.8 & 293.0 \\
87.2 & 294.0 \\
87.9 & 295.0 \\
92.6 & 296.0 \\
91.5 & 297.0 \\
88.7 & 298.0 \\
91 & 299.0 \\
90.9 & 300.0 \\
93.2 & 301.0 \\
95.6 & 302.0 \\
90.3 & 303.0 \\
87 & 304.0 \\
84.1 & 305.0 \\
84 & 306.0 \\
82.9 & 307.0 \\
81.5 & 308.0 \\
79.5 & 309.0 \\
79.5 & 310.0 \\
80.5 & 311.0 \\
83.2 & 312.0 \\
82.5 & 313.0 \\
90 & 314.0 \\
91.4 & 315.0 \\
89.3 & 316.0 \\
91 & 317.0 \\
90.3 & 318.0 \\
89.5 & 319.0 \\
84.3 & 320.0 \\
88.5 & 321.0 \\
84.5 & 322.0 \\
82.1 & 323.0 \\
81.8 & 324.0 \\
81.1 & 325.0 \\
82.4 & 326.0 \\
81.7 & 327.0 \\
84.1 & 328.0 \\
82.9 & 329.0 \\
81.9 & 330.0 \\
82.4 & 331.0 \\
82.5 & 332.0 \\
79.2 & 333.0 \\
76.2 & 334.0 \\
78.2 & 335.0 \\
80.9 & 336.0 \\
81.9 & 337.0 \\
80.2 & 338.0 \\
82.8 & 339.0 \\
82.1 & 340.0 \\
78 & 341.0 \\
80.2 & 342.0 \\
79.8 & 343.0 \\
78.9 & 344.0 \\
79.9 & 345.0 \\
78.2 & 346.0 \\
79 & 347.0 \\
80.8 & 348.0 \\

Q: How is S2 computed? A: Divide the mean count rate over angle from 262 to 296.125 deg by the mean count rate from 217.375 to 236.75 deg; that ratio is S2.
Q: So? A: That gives 1.6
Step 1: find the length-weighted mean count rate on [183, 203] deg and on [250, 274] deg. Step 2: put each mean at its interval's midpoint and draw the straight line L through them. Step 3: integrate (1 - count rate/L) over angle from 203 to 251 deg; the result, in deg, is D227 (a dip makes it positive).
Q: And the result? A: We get 8.3 deg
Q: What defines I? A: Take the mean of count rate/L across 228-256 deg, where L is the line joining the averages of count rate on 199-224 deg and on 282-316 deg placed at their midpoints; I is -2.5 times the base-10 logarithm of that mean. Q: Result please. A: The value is 0.133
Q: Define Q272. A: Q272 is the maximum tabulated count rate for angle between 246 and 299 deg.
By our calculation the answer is 106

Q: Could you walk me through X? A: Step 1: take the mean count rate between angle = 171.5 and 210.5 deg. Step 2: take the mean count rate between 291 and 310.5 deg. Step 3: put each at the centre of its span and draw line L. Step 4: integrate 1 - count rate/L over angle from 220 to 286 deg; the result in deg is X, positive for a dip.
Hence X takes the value 6.9 deg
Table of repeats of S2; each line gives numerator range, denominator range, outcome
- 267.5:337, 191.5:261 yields 1.51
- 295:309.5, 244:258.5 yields 1.58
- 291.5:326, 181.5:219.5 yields 1.36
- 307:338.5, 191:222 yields 1.40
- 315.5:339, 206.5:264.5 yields 1.44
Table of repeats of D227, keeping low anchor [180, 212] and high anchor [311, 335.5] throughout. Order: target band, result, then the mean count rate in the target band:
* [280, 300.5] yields -3.5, 93.1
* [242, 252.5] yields 1.9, 60.5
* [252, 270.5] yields 2.7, 65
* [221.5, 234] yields 2.3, 58.1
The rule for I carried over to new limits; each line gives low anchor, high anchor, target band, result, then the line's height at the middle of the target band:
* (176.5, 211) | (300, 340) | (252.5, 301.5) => -0.08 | 78.4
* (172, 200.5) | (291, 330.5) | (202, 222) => 0.31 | 72.9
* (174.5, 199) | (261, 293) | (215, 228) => 0.37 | 78.2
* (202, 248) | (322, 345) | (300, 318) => -0.14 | 75.9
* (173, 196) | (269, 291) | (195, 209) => 0.20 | 75.2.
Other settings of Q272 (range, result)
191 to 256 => 76.9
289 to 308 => 97.4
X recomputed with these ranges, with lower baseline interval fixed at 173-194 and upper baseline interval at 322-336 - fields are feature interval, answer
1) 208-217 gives 2.53 deg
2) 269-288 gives -4.99 deg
